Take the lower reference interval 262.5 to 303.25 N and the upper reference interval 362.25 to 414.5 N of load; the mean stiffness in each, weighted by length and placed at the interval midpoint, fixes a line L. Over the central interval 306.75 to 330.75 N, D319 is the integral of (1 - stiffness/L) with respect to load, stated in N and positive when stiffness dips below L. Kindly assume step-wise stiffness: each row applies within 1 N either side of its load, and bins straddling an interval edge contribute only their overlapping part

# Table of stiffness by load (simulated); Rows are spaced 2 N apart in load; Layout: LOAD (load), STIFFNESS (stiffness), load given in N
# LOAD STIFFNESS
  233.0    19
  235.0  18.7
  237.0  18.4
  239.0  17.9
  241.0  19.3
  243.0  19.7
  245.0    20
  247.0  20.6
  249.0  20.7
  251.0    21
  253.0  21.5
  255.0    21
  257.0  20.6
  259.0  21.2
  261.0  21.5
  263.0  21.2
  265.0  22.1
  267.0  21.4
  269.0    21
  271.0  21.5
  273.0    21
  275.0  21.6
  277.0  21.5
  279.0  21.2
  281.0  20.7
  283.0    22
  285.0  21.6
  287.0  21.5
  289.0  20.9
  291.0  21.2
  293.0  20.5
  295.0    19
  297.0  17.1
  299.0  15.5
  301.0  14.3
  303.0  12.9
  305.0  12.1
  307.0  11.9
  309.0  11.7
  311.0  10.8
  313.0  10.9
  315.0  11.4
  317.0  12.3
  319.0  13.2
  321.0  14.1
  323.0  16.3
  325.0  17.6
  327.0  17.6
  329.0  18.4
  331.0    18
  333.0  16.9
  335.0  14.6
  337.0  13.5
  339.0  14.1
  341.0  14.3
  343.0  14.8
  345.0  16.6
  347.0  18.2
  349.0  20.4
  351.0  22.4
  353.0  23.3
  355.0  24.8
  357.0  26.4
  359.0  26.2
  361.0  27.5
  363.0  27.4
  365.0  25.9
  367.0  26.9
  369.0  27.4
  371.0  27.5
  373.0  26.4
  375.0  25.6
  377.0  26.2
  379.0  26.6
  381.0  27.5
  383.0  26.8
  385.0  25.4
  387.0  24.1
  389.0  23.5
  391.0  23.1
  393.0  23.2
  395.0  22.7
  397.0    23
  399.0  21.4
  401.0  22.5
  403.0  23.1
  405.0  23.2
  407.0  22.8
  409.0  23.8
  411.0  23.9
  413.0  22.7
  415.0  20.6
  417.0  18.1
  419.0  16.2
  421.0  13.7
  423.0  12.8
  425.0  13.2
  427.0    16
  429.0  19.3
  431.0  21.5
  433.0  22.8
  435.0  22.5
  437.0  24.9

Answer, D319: 8.5 N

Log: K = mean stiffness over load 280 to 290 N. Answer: 21.3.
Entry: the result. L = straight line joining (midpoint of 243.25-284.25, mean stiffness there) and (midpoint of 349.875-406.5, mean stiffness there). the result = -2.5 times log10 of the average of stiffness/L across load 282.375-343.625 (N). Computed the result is 0.39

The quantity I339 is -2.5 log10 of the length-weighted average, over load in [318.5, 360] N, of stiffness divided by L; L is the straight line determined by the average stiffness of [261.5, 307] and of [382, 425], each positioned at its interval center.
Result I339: 0.13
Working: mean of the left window 19.5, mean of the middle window 18.2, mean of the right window 21.5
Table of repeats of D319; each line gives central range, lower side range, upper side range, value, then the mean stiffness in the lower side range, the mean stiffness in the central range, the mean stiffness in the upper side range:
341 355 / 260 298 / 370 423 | 1.81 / 21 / 19.3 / 23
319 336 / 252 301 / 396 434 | 3.27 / 20.6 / 16.5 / 20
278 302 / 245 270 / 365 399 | 2.75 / 21.1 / 19.6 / 25.3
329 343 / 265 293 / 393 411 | 4.20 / 21.3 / 15.4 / 22.9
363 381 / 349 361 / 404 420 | -2.35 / 24.5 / 26.7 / 21.4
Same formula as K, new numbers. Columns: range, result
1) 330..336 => 16.5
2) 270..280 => 21.4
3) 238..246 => 19.2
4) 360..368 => 26.9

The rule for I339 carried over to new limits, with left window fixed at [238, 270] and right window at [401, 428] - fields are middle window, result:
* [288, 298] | 0.03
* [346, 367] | -0.22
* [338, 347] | 0.29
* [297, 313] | 0.49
